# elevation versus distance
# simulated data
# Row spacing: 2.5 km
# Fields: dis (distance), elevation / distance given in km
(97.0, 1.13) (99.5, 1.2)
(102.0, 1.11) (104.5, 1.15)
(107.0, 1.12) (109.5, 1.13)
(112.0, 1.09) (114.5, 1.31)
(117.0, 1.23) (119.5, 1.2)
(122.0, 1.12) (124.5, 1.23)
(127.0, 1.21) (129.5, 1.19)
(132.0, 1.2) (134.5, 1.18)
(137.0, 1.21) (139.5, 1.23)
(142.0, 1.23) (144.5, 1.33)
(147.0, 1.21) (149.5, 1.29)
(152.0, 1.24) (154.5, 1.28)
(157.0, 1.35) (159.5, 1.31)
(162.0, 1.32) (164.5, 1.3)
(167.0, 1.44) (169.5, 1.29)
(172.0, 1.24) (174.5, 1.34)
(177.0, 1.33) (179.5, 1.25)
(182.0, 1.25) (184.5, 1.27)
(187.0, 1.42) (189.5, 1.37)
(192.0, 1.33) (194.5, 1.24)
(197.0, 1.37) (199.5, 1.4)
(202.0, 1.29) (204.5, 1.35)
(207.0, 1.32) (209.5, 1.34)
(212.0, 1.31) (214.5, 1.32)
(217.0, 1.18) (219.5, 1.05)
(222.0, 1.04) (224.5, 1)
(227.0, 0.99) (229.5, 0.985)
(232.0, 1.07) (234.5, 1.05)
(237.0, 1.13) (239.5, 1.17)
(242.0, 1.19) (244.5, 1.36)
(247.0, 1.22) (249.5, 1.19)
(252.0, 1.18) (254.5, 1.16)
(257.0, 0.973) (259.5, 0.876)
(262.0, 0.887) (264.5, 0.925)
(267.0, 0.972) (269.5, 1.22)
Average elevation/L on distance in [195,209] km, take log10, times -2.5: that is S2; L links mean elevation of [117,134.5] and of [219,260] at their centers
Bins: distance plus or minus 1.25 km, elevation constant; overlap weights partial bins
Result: -0.18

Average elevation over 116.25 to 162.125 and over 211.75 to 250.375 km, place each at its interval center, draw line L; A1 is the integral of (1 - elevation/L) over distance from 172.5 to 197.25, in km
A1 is -2.6 km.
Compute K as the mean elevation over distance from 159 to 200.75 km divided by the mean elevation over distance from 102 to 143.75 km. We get 1.11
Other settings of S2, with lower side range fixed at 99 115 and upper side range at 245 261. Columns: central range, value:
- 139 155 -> -0.11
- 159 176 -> -0.17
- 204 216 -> -0.18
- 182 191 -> -0.19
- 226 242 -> 0.04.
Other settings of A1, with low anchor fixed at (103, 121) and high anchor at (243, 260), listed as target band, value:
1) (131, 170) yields -3.63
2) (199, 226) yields -1.71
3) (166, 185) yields -2.25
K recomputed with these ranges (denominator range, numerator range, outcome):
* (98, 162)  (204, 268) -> 0.92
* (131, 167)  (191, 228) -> 0.97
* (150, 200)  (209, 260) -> 0.86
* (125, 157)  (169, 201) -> 1.06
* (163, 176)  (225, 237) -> 0.78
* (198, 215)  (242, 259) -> 0.88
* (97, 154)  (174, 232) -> 1.04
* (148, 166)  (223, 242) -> 0.82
